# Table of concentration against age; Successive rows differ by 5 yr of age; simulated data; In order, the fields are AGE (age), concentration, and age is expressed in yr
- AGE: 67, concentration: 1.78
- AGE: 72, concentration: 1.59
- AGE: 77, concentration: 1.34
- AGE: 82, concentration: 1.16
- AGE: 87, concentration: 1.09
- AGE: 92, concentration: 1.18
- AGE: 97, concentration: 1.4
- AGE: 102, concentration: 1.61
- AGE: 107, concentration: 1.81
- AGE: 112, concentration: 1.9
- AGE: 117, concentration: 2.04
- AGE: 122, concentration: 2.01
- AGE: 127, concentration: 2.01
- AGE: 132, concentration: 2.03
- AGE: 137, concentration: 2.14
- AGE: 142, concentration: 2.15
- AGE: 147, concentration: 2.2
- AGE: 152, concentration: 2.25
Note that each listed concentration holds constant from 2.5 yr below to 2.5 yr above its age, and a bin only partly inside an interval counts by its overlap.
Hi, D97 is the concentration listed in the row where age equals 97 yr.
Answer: 1.4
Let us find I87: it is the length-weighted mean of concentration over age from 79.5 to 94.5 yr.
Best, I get 1.14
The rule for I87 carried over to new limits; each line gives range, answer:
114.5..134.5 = 2.02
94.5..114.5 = 1.68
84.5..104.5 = 1.32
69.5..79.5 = 1.47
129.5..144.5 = 2.11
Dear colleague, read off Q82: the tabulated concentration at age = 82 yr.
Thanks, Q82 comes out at 1.16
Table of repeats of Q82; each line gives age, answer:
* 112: 1.9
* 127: 2.01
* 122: 2.01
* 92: 1.18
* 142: 2.15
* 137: 2.14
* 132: 2.03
